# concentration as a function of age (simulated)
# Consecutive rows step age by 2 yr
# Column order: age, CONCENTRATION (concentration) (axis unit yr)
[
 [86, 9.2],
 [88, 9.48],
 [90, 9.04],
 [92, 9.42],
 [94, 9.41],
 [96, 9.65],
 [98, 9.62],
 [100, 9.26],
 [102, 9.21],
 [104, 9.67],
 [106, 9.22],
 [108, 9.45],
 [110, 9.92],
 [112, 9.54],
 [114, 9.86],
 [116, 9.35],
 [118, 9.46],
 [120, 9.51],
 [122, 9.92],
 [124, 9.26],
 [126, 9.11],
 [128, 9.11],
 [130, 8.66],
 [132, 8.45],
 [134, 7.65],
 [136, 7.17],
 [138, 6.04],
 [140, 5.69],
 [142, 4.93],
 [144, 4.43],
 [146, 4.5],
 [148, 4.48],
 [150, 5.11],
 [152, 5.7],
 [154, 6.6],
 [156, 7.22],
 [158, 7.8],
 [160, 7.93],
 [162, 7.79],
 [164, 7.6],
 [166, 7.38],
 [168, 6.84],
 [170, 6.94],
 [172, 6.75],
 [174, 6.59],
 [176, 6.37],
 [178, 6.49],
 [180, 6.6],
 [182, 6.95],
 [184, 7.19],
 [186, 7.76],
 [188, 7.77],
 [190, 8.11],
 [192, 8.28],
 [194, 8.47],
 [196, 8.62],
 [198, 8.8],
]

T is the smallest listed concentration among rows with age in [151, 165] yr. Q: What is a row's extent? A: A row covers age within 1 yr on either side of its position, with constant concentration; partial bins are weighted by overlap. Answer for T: 5.7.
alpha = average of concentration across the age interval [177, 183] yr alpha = 6.68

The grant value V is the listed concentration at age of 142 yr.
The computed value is 4.93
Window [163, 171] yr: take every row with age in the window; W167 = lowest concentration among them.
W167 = 6.84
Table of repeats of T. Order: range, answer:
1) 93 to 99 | 9.41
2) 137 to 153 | 4.43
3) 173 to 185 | 6.37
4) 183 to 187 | 7.19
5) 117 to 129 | 9.11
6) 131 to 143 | 4.93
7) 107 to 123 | 9.35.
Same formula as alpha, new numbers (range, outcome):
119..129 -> 9.38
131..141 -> 7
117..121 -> 9.48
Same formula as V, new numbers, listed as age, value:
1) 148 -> 4.48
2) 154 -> 6.6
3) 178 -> 6.49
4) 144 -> 4.43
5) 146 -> 4.5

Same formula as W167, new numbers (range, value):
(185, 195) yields 7.76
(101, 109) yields 9.21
